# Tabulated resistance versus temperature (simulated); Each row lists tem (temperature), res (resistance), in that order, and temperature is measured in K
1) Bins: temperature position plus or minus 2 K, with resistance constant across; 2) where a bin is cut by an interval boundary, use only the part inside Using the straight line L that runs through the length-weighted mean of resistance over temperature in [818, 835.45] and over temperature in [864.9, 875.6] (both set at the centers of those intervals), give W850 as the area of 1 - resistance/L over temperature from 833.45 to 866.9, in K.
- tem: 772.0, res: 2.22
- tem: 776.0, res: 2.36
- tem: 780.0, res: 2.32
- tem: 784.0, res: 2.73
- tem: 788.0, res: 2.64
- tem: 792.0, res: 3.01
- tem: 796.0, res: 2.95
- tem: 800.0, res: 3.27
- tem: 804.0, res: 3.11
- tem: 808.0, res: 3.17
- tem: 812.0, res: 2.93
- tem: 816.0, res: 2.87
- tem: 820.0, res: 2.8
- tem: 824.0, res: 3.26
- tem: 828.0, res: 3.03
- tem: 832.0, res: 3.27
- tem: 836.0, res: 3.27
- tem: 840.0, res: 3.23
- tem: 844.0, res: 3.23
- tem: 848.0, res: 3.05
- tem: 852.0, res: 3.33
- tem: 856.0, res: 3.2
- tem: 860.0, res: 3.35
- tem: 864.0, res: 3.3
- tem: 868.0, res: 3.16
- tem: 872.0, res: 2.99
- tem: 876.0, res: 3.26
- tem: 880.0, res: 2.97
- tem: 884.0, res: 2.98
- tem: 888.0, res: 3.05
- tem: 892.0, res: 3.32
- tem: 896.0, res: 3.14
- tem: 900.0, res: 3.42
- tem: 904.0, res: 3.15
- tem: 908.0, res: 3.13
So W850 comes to -1.4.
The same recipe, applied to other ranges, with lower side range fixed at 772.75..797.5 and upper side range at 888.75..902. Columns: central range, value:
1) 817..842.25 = -2.1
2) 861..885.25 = 0.1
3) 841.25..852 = -0.7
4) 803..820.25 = -1.2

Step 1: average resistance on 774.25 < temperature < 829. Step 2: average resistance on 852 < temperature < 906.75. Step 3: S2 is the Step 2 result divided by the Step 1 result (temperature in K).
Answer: 1.10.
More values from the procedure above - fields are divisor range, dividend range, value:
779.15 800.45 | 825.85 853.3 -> 1.14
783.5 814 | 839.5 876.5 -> 1.07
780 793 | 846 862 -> 1.20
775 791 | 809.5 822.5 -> 1.13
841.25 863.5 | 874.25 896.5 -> 0.96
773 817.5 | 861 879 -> 1.12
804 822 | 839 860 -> 1.09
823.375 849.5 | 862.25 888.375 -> 0.97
